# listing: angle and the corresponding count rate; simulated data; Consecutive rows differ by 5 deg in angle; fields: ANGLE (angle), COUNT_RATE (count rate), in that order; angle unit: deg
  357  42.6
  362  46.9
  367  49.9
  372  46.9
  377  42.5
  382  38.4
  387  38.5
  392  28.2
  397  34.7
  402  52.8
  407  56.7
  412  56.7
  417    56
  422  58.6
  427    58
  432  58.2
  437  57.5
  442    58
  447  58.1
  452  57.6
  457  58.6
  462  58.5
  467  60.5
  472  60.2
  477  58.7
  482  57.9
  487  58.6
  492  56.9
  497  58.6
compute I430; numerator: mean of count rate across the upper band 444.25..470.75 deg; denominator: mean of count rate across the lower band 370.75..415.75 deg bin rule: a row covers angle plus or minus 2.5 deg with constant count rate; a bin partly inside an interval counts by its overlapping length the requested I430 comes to 1.33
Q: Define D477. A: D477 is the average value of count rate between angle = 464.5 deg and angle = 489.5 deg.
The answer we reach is 59.2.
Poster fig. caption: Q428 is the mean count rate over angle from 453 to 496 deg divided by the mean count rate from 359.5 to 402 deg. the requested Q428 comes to 1.42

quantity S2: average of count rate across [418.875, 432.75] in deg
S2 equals 58.2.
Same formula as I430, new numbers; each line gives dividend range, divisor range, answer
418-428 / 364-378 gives 1.24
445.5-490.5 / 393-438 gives 1.10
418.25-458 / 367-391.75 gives 1.41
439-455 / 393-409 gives 1.26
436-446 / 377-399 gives 1.62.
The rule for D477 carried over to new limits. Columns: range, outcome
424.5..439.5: 57.9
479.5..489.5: 58.2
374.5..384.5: 40.5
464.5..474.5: 60.4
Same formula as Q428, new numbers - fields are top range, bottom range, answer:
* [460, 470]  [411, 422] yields 1.05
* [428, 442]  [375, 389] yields 1.46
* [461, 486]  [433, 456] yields 1.02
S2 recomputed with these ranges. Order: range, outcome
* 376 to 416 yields 44.1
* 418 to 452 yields 57.9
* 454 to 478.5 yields 59.3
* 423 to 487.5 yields 58.5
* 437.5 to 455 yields 57.9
